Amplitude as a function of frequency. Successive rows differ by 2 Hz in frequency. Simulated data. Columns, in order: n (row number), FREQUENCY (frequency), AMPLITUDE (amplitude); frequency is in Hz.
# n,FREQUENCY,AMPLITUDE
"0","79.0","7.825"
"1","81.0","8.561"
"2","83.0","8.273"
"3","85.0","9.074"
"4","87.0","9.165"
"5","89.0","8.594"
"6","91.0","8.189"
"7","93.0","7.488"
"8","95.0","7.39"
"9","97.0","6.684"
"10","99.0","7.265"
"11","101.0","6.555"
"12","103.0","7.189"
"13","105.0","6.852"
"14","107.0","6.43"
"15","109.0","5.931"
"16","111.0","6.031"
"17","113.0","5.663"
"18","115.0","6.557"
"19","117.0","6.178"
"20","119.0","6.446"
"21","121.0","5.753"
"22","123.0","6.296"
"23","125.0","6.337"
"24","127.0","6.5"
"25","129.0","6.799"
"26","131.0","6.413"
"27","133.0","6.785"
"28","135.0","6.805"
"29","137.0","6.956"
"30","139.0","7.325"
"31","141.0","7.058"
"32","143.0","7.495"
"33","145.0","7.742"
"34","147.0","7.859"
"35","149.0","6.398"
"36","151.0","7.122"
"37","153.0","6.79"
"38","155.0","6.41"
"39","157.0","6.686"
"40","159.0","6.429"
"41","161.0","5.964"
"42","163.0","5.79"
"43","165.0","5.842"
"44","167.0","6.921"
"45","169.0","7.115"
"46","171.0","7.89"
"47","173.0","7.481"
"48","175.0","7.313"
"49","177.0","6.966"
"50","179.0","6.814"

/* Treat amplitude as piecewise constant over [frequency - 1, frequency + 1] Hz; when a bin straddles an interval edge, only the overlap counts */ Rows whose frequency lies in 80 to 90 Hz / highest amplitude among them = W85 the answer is 9.165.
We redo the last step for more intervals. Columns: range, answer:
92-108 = 7.488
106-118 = 6.557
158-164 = 6.429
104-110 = 6.852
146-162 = 7.859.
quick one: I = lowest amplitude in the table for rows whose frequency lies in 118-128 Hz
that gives 5.753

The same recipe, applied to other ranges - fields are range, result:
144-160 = 6.398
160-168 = 5.79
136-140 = 6.956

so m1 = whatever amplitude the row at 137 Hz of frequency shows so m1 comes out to 6.956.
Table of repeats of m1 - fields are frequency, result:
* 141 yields 7.058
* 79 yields 7.825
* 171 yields 7.89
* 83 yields 8.273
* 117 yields 6.178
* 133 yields 6.785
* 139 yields 7.325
